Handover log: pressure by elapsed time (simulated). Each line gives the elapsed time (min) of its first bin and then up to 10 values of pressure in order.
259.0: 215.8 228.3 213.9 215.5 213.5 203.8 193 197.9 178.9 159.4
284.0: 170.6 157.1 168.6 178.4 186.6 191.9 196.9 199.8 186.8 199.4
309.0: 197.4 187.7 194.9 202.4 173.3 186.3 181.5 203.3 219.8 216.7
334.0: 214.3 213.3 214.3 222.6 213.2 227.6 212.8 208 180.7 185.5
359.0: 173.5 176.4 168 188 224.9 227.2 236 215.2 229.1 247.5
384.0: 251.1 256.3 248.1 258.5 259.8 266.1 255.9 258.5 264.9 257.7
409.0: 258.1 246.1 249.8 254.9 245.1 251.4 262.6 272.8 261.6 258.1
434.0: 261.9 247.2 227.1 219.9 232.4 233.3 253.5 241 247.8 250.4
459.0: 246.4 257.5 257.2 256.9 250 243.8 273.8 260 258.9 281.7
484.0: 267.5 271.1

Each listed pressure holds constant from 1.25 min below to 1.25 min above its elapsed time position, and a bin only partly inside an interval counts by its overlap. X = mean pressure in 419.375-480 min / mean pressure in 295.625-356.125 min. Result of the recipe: 1.24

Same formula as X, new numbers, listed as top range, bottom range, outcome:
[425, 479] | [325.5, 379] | 1.21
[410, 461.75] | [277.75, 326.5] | 1.35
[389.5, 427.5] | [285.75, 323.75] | 1.37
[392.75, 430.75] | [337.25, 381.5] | 1.24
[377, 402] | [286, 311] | 1.34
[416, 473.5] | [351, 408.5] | 1.09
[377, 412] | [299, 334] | 1.29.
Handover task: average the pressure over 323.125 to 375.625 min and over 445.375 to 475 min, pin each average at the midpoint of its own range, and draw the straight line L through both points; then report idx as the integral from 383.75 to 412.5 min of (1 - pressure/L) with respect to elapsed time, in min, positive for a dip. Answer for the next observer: -4.0 min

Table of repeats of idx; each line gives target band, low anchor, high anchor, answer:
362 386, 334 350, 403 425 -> 1.4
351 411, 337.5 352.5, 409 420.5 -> 1.3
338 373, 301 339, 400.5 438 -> 2.8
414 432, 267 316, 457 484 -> -1.3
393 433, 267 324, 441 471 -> -4.7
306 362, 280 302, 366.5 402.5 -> 1.9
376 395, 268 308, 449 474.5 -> -2.0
